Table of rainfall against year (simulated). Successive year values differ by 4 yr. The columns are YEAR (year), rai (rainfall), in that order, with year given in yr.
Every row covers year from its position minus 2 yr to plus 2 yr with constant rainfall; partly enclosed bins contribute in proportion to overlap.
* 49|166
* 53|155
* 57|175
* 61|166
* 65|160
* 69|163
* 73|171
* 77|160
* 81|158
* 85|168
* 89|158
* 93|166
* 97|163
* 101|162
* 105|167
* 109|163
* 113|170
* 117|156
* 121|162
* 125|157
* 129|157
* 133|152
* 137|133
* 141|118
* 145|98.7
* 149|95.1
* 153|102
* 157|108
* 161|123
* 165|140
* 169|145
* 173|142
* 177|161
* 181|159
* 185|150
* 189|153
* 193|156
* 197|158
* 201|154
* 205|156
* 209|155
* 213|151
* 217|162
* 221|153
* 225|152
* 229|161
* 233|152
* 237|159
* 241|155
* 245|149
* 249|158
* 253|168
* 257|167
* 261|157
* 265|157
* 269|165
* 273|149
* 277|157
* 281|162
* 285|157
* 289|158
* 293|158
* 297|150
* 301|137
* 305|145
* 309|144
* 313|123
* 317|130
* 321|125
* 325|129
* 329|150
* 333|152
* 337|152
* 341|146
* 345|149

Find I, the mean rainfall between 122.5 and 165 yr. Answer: 126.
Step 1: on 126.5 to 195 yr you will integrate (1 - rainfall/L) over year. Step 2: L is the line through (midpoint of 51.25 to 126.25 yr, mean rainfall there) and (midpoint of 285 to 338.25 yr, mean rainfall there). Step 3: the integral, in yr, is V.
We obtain 9.41 yr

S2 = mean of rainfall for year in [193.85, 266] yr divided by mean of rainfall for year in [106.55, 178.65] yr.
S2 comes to 1.1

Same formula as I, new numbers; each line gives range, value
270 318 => 148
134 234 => 142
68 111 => 164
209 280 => 157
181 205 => 155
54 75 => 166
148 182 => 131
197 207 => 156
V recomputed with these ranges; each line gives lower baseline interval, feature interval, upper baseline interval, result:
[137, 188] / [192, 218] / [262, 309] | -3.4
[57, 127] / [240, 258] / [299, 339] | -1.6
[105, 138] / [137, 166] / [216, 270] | 8.3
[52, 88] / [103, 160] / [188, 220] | 7.9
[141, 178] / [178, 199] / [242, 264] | -3.4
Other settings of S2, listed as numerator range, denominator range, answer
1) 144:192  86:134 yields 0.82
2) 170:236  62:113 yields 0.95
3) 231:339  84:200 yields 1.03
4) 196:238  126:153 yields 1.24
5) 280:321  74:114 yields 0.89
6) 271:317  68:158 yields 1.00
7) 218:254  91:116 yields 0.95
